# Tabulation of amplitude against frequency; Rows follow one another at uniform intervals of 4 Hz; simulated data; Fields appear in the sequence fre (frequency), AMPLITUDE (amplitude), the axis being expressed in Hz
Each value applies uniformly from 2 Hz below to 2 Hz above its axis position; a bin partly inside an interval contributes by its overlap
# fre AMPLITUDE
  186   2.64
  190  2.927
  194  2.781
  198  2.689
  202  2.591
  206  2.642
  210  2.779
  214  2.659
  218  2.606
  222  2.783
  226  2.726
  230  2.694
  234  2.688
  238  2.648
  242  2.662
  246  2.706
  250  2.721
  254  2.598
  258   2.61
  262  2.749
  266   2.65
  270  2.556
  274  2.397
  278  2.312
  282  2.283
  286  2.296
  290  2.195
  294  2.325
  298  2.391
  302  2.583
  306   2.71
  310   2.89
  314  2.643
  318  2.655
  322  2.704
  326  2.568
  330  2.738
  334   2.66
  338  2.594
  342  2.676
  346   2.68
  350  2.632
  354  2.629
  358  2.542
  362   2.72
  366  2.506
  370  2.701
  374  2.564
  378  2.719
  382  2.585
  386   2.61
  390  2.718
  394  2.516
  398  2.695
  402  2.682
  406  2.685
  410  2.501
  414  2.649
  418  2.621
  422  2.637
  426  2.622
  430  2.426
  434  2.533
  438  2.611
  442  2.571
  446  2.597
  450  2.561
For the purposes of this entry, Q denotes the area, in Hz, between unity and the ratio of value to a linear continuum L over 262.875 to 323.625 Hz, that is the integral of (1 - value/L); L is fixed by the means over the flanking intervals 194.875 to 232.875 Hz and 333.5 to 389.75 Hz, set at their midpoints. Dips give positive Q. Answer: 3.4 Hz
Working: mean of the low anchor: 2.69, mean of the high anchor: 2.63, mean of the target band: 2.51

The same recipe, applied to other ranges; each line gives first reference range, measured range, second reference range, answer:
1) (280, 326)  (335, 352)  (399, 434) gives -0.7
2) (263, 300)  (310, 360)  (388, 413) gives -3.1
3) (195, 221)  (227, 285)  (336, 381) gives 1.5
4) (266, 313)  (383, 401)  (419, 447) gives -0.7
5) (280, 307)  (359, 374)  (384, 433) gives -0.6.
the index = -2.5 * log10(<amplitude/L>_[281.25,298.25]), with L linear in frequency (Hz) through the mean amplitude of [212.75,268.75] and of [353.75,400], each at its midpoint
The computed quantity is 0.16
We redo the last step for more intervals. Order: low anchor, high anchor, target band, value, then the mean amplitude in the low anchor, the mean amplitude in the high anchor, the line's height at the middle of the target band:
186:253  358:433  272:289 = 0.16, 2.7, 2.62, 2.67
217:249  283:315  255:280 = 0.02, 2.69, 2.49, 2.59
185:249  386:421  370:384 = 0.00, 2.7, 2.63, 2.64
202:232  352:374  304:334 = -0.02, 2.69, 2.61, 2.64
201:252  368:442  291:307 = 0.08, 2.69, 2.61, 2.66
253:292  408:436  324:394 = -0.05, 2.46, 2.57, 2.52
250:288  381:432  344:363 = -0.03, 2.51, 2.61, 2.57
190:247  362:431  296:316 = 0.01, 2.7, 2.62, 2.66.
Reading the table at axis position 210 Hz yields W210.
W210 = 2.779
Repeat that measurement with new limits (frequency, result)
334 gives 2.66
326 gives 2.568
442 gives 2.571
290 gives 2.195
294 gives 2.325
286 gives 2.296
